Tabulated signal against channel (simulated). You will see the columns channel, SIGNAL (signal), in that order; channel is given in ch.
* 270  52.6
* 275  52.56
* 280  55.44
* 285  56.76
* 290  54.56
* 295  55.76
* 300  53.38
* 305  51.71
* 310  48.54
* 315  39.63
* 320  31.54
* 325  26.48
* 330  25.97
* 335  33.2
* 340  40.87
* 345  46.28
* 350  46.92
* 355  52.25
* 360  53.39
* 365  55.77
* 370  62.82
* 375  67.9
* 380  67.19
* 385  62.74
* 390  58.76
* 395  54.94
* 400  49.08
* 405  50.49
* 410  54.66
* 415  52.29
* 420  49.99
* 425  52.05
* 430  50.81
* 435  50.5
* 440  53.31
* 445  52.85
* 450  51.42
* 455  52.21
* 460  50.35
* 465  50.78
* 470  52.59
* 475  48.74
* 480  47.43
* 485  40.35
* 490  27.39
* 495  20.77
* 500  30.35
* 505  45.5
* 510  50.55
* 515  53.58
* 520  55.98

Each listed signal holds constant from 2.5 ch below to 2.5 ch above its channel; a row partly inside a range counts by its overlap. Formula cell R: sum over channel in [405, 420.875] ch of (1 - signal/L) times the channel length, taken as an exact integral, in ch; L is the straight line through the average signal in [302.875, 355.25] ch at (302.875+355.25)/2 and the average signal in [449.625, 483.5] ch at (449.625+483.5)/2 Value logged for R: -2.1 ch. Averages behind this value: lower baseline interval 39.7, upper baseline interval 50.1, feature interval 52.3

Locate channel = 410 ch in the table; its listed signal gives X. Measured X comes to 54.66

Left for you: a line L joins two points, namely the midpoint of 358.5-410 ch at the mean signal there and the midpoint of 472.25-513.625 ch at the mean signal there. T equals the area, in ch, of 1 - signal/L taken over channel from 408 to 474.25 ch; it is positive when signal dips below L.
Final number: -4.9 ch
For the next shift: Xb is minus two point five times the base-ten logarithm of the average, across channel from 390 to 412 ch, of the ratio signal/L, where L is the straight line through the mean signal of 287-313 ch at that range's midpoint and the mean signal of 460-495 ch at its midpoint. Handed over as -0.12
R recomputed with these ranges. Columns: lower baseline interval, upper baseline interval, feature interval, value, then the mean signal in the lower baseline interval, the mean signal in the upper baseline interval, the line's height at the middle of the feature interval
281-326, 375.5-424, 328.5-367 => 5.1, 47.4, 56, 51.4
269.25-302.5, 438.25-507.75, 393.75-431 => -3.1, 54.5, 44.5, 47.8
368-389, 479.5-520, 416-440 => 1.5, 64.8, 40.1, 54.7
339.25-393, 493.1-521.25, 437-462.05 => -1.9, 56.4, 42.7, 48.3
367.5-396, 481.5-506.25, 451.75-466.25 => -3.1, 62.8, 32.8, 42.1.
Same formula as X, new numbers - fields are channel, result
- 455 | 52.21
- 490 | 27.39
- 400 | 49.08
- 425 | 52.05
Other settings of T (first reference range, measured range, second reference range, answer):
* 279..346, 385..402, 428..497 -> -3.9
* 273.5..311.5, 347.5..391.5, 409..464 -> -5.0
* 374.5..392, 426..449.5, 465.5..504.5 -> -0.6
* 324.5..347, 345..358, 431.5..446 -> -4.0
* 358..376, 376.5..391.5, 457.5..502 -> -1.8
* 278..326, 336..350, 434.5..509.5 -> 1.2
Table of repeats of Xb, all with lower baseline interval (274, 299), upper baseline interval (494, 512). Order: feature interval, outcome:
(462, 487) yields -0.20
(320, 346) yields 0.46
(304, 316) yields 0.14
